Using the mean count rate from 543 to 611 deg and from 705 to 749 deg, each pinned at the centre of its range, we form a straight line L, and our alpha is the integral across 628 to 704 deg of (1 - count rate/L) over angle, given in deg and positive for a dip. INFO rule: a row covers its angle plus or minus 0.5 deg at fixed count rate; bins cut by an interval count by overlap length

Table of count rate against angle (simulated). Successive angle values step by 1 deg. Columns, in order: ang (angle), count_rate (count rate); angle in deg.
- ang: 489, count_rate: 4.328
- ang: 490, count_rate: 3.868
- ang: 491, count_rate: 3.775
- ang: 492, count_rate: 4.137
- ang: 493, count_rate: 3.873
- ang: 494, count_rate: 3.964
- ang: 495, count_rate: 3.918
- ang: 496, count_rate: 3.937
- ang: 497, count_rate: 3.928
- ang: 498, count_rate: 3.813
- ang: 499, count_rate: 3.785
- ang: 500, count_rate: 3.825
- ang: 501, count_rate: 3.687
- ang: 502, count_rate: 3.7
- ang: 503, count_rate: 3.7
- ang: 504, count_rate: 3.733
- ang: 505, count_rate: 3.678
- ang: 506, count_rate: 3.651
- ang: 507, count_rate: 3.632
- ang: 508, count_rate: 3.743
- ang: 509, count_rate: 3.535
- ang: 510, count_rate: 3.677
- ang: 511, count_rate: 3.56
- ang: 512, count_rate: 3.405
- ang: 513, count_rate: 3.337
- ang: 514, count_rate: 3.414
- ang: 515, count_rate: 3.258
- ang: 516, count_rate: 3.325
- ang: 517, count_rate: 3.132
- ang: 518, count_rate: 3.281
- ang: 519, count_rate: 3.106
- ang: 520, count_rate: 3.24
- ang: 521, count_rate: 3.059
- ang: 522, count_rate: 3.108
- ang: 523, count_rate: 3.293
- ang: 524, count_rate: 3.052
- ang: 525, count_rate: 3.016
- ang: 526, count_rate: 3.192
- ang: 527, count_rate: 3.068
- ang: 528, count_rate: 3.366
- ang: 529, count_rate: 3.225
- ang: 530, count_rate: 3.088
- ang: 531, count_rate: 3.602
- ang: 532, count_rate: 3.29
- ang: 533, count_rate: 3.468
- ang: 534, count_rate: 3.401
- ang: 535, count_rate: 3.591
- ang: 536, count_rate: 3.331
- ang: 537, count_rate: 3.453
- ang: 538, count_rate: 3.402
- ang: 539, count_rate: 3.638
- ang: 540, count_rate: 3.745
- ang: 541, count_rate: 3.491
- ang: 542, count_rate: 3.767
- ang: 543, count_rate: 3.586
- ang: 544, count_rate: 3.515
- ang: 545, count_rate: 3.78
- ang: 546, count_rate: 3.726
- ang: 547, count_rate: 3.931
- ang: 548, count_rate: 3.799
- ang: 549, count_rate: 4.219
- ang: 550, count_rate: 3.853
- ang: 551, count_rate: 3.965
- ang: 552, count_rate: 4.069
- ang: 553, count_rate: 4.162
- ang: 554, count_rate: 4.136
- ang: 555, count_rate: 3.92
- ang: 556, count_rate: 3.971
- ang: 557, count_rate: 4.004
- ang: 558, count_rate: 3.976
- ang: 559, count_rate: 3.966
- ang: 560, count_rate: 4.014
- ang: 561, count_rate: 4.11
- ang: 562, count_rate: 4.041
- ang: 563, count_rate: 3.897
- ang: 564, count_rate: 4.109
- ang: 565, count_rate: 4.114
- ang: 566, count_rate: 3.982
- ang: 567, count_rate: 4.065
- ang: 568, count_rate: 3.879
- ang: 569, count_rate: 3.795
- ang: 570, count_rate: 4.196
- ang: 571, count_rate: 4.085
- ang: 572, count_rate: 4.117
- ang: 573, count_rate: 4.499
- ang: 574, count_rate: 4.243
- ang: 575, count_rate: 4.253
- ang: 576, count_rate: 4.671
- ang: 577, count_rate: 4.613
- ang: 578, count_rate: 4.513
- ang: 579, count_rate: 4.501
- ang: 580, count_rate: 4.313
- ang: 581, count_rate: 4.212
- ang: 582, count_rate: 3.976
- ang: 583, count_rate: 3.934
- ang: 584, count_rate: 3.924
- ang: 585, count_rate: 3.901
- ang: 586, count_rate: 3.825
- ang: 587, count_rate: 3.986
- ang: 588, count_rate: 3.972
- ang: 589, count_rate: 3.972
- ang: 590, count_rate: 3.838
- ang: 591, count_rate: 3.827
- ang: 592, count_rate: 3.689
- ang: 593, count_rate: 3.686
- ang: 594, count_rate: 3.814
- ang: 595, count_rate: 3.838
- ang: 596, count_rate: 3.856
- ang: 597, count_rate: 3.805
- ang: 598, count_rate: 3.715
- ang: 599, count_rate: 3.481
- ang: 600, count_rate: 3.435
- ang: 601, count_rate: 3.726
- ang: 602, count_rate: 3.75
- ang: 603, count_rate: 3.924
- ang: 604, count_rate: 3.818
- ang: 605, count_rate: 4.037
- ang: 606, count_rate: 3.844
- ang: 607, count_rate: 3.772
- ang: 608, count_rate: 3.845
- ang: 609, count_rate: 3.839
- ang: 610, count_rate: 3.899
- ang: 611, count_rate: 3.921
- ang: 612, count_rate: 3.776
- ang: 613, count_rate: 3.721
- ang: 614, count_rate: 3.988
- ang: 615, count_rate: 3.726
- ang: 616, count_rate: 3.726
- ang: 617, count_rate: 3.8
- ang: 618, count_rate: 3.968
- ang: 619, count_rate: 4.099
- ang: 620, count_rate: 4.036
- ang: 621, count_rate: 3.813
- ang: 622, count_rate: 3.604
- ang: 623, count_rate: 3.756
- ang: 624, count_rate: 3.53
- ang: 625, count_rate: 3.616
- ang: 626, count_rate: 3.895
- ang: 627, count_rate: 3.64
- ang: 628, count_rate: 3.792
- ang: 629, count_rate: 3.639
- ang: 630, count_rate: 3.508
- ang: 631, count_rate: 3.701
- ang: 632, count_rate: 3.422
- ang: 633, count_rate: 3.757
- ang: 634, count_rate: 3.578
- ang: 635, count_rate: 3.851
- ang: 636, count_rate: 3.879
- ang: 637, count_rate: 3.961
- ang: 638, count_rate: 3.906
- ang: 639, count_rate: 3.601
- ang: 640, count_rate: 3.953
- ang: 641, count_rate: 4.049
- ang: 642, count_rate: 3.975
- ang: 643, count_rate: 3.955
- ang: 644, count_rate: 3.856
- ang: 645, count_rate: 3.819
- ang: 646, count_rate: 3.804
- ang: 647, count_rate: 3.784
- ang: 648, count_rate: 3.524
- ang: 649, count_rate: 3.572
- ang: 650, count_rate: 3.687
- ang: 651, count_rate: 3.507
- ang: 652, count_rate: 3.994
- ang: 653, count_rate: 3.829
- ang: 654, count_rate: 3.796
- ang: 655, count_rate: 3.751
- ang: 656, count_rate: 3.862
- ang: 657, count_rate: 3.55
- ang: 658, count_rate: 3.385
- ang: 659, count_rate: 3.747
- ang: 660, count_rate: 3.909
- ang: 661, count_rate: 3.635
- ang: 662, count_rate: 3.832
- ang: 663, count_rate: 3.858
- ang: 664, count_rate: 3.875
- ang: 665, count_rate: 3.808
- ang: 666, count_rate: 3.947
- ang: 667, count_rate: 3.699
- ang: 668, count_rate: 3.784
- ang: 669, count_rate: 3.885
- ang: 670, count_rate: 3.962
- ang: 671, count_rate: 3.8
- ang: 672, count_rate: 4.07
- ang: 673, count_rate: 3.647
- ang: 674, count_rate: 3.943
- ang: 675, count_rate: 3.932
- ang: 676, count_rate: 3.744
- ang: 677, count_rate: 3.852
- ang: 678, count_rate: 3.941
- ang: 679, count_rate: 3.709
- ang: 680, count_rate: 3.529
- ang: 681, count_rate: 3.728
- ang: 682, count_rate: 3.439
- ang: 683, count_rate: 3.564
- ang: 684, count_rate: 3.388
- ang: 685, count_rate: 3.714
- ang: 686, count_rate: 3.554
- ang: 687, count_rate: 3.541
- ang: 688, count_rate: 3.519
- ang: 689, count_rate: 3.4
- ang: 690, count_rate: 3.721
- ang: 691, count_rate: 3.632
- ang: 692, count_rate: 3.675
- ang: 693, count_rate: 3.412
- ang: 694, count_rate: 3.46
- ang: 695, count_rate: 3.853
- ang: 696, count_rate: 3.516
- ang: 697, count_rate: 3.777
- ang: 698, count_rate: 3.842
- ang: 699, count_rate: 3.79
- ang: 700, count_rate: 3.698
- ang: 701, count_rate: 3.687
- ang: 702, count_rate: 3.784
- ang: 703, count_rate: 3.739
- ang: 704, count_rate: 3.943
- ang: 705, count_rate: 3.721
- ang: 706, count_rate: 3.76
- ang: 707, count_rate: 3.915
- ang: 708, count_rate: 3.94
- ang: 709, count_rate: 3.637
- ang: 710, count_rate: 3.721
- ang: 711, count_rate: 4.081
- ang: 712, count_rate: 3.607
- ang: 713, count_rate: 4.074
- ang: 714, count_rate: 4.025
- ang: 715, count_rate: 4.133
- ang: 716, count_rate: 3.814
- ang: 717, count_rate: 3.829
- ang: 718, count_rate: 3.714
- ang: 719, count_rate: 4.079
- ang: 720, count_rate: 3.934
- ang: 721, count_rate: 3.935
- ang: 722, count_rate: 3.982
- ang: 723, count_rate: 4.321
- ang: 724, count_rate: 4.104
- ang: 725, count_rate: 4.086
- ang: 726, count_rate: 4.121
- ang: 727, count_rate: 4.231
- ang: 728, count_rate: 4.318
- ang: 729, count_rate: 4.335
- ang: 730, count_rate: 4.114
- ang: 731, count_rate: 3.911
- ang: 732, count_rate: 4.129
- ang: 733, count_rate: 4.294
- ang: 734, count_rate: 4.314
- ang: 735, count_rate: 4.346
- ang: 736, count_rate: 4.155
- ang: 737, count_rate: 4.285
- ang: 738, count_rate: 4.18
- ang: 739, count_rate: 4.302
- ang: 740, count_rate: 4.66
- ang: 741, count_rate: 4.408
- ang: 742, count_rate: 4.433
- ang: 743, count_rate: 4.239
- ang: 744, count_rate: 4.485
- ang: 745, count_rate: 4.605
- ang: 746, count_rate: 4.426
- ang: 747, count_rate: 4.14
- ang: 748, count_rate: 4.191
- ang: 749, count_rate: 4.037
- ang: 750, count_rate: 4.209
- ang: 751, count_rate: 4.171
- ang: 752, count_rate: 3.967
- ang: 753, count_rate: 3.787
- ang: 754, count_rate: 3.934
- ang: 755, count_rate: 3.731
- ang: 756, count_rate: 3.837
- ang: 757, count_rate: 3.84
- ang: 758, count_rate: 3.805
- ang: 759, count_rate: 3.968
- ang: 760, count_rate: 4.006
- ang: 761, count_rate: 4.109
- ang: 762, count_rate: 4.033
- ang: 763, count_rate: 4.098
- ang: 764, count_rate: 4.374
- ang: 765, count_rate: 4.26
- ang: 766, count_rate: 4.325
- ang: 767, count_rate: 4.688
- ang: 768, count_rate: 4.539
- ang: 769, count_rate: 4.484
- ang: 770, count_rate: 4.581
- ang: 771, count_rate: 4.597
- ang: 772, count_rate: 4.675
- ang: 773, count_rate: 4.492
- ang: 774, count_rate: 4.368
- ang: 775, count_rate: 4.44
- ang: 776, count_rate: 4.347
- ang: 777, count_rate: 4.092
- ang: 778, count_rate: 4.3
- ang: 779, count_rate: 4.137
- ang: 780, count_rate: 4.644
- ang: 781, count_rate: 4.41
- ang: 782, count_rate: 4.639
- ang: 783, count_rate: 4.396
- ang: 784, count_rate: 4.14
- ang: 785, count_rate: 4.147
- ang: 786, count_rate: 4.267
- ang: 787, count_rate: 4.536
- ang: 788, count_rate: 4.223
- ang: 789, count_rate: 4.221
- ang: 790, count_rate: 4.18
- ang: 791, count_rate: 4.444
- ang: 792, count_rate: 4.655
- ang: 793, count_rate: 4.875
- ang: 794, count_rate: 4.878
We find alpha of 6.0 deg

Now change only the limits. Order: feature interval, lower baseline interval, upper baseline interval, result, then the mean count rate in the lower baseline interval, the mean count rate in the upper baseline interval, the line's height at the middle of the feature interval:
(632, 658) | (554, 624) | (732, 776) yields 1.8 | 3.95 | 4.25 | 4.05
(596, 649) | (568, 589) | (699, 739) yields 4.2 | 4.16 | 4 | 4.11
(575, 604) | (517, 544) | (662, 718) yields -3.8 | 3.34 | 3.76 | 3.49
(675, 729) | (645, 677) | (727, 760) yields 2.4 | 3.78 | 4.17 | 3.97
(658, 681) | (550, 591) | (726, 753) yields 2.0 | 4.09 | 4.25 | 4.18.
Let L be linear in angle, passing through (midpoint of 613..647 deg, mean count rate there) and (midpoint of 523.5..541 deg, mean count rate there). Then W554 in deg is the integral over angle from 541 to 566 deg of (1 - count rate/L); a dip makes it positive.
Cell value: -3.5 deg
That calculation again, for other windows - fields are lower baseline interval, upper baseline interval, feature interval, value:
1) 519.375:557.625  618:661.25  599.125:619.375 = -0.7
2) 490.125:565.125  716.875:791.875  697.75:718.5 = 1.4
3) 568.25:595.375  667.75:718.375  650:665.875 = 0.4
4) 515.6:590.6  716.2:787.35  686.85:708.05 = 2.1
